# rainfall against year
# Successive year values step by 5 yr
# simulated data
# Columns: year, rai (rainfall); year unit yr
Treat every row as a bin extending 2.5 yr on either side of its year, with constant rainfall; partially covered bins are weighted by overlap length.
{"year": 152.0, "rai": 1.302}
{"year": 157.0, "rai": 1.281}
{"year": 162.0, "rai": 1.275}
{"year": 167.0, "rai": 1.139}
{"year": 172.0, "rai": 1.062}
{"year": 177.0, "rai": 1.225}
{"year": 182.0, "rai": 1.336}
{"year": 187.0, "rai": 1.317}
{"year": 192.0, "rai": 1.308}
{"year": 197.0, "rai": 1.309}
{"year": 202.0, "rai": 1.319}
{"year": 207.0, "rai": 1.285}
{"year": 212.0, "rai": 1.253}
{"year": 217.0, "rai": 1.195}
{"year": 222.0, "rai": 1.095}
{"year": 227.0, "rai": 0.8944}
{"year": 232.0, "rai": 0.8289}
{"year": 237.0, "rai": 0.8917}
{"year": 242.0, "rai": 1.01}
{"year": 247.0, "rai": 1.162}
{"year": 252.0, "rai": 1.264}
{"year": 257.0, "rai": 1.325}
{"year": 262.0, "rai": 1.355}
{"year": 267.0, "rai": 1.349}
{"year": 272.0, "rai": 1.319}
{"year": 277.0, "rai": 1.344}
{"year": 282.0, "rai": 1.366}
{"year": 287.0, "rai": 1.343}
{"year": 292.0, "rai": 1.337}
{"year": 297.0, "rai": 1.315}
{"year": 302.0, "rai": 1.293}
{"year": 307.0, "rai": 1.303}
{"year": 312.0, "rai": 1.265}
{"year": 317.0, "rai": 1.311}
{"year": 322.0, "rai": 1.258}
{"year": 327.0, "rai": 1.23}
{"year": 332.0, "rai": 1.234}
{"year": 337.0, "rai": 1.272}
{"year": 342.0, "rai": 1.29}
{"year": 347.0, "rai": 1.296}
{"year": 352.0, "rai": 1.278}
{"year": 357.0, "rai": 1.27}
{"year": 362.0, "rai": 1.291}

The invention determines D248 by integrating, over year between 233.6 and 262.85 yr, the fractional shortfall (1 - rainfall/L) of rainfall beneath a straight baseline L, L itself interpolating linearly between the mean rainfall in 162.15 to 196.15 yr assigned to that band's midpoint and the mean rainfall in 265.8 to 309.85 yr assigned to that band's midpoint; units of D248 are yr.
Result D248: 3.4 yr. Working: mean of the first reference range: 1.24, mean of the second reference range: 1.33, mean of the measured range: 1.15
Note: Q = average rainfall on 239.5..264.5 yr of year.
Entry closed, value 1.22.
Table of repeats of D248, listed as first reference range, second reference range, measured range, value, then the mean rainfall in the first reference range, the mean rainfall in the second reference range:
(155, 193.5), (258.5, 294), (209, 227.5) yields 2.12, 1.24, 1.34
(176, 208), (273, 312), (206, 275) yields 8.21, 1.3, 1.32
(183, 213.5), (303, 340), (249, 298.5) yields -1.88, 1.3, 1.27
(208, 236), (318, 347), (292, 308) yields -1.42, 1.06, 1.26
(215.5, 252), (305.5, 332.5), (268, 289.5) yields -3.57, 1.02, 1.27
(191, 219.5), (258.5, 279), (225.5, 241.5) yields 5.12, 1.28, 1.34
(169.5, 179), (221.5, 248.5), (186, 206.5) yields -4.47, 1.14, 0.965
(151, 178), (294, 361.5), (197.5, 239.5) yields 4.28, 1.21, 1.28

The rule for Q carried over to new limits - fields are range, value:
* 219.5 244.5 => 0.944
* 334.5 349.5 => 1.29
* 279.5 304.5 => 1.33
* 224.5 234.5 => 0.862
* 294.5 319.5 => 1.3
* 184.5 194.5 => 1.31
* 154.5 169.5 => 1.23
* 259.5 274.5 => 1.34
